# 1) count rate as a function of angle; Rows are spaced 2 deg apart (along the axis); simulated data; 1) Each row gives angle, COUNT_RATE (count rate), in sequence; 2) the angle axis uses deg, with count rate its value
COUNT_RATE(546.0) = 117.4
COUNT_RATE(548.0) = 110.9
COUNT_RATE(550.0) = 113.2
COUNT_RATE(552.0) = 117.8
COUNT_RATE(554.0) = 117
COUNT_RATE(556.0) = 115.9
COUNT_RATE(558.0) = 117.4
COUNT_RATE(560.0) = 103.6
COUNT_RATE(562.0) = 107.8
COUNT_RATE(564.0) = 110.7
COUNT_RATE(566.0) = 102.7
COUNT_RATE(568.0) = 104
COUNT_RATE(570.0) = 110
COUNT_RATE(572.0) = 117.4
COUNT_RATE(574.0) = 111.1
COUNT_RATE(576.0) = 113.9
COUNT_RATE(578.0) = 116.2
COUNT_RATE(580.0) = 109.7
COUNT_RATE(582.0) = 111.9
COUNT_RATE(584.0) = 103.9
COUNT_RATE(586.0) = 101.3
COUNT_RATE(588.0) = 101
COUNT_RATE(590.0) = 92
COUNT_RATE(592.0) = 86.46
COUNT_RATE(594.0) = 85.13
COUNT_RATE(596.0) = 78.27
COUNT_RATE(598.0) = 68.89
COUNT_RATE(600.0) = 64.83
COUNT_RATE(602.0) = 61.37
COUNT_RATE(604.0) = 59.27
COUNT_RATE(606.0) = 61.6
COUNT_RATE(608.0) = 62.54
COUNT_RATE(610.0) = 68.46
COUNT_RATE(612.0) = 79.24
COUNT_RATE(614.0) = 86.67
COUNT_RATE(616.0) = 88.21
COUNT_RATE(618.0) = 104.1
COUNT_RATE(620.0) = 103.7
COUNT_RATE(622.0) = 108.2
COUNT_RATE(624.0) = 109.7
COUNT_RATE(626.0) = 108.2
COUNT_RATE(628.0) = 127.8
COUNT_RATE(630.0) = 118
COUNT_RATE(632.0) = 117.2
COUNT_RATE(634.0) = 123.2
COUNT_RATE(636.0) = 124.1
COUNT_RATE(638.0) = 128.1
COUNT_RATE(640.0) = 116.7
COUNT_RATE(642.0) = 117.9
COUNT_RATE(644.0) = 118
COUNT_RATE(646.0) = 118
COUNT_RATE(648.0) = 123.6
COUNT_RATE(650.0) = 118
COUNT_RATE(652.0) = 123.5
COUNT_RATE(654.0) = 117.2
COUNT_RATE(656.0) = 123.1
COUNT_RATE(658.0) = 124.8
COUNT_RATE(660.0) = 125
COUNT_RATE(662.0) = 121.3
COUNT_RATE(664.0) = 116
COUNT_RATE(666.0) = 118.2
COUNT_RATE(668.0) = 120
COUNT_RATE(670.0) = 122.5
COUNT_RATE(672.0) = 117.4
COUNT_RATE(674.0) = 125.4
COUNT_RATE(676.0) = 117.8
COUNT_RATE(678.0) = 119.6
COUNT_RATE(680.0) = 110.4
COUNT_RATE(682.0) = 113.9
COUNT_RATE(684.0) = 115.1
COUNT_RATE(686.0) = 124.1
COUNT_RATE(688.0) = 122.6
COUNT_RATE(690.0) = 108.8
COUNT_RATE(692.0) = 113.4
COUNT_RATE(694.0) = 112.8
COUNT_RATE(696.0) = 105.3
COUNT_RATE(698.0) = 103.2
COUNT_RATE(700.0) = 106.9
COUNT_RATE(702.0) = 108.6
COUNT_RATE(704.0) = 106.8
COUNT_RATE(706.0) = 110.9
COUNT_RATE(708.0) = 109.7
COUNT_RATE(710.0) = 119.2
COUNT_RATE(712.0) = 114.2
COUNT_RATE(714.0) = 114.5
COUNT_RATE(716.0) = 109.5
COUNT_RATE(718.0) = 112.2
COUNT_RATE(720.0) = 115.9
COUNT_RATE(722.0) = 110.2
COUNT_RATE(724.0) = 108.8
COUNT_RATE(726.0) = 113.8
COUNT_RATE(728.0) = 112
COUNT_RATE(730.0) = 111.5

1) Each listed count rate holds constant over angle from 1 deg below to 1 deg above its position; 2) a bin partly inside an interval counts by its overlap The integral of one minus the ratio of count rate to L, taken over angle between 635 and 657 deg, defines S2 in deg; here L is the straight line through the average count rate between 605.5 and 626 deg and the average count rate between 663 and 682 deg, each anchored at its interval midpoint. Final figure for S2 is -3.4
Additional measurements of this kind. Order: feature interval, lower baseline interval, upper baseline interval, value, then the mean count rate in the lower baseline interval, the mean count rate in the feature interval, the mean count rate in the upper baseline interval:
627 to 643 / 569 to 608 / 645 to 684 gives -1.9 deg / 91.6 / 122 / 120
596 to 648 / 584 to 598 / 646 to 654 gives 4.6 deg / 90.1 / 97.9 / 121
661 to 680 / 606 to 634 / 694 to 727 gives -2.6 deg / 98.2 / 119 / 111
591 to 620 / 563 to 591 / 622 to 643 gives 9.5 deg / 108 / 76.3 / 119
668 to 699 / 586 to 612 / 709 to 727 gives -4.1 deg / 75.4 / 116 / 113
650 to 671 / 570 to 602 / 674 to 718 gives -2.6 deg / 96.7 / 121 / 113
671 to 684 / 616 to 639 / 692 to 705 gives -0.9 deg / 114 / 117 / 108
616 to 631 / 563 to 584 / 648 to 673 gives 0.8 deg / 110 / 110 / 121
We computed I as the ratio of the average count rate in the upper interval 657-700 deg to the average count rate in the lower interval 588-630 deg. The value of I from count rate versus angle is 1.35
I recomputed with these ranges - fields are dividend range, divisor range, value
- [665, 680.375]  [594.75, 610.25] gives 1.81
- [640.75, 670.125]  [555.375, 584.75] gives 1.09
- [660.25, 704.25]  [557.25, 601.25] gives 1.15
